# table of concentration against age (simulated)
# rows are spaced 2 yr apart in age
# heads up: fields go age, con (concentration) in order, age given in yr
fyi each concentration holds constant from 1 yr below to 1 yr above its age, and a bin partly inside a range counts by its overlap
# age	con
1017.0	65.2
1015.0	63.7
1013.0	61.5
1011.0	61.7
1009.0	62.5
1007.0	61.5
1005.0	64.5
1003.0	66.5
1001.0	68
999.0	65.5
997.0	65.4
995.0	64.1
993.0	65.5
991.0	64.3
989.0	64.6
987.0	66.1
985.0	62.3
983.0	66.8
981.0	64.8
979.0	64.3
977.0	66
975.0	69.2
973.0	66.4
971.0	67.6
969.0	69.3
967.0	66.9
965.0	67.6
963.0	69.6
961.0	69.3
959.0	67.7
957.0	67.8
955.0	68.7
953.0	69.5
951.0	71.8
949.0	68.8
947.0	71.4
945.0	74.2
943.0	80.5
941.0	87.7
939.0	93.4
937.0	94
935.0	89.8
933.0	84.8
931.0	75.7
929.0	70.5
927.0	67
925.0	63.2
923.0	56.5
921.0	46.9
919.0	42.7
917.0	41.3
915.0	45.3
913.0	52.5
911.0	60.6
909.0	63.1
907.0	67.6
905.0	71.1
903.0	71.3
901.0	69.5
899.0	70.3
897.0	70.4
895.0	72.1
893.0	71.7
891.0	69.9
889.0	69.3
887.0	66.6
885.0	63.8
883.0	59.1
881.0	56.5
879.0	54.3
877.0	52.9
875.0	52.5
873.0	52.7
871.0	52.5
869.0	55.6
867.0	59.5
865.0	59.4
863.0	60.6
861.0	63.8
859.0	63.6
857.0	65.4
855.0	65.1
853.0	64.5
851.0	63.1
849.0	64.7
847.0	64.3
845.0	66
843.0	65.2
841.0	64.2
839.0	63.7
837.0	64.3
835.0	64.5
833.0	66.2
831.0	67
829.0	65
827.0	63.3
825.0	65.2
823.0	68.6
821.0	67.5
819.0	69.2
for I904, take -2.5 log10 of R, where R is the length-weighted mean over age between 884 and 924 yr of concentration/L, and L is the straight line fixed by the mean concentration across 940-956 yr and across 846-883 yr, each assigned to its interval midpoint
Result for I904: 0.07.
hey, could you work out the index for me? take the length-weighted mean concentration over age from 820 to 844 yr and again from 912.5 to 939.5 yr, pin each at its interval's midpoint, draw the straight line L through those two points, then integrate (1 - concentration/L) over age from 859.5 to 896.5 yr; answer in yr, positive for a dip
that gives 2.6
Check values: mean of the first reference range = 65.4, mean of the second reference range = 65.7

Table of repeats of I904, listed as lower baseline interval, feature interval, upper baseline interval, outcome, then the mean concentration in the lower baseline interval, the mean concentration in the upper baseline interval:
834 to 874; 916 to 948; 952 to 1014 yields -0.107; 62.1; 66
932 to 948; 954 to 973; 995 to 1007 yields 0.134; 84.5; 65.5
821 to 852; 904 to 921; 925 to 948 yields 0.355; 65.1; 80.1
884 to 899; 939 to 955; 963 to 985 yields -0.122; 69.2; 66.8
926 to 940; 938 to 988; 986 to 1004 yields 0.059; 82.2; 65.6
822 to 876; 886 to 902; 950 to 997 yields -0.094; 62.6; 66.9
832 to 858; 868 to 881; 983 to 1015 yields 0.202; 64.7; 64.3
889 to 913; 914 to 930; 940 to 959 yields 0.284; 68.2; 73.1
